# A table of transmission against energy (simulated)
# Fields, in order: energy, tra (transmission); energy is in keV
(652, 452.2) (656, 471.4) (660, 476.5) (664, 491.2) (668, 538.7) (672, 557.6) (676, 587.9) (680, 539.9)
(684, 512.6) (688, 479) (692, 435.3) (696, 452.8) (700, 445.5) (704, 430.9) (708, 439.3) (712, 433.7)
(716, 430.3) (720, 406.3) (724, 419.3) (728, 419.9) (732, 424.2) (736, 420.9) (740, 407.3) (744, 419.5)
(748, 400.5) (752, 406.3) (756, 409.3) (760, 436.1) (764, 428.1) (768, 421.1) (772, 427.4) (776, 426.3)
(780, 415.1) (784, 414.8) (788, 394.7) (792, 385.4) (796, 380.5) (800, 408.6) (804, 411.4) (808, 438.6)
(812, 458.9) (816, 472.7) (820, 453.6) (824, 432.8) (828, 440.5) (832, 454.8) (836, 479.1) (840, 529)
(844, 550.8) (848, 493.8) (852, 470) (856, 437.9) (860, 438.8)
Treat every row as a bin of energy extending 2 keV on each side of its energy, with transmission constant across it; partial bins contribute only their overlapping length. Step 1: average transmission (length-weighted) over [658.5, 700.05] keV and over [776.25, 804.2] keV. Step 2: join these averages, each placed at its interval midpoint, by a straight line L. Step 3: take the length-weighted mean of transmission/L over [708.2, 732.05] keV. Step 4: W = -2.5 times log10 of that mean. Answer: 0.11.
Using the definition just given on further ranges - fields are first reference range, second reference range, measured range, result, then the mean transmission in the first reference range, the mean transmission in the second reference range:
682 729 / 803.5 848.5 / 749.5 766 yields 0.086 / 443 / 469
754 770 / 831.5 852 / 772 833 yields 0.093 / 424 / 502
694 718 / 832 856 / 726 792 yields 0.109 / 439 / 495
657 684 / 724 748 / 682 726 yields 0.065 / 528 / 417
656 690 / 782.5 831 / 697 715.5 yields 0.137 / 520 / 425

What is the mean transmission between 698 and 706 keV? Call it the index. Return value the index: 438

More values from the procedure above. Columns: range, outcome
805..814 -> 445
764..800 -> 409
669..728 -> 469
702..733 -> 426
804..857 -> 469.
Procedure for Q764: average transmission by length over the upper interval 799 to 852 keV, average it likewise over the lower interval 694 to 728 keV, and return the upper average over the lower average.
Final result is 1.08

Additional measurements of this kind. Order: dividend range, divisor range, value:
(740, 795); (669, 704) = 0.83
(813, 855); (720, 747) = 1.14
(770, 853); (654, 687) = 0.85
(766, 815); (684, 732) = 0.95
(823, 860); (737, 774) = 1.14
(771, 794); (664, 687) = 0.76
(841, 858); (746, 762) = 1.19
